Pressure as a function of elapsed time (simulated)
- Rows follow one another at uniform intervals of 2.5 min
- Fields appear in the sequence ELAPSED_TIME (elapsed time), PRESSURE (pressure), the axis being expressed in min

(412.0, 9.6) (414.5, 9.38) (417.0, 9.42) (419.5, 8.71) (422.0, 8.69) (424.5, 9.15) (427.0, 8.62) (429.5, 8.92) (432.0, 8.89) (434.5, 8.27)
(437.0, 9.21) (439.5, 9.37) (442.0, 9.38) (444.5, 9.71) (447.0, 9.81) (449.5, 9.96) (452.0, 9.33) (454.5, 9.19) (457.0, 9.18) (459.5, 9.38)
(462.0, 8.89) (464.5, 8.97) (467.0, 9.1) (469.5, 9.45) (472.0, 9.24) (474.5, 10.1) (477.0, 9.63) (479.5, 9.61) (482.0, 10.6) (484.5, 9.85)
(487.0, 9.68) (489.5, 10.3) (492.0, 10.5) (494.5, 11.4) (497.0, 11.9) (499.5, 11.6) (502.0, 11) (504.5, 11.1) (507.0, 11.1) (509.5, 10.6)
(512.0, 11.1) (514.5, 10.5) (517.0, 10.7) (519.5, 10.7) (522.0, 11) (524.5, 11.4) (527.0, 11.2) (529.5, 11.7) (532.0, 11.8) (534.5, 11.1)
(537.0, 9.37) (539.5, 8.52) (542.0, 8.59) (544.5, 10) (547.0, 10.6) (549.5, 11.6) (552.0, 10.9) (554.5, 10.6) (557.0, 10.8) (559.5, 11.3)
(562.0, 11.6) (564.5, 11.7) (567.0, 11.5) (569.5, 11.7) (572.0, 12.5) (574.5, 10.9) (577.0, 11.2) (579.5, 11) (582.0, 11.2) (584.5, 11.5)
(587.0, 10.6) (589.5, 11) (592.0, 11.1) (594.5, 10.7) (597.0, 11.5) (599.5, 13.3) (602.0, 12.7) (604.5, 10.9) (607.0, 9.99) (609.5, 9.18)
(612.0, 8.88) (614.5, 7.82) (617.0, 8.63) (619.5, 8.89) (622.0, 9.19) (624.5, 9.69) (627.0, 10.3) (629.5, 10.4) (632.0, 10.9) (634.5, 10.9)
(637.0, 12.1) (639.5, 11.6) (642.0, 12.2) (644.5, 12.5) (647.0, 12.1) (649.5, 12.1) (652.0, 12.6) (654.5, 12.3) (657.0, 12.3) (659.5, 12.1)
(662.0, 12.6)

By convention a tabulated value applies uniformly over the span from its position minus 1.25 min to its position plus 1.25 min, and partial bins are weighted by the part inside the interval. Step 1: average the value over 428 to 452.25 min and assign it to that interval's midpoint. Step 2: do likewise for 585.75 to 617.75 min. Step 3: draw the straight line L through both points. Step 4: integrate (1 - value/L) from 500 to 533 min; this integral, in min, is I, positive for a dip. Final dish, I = -4.1 min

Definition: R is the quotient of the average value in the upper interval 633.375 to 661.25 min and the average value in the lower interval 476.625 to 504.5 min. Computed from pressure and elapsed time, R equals 1.1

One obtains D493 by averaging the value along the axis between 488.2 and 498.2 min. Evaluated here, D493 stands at 11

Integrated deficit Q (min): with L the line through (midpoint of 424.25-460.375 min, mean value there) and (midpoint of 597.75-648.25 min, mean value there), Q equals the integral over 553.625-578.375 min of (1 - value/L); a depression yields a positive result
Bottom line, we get -2.9 min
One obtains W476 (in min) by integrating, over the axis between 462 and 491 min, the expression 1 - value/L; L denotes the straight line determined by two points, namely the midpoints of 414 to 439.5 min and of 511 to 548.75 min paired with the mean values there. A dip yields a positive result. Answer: 0.2 min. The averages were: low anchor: 8.93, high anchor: 10.6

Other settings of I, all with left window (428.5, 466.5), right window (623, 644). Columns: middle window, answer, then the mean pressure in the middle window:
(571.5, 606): -2.6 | 11.4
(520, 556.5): -1.8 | 10.6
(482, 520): -4.1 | 10.8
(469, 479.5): -0.1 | 9.62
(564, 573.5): -1.3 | 11.8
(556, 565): -0.9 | 11.3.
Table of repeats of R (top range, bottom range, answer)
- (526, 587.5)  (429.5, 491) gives 1.16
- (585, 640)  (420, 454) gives 1.14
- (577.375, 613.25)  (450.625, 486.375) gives 1.16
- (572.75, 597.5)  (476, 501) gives 1.05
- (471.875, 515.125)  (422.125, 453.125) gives 1.15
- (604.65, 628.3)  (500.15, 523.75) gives 0.85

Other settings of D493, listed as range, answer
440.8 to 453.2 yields 9.64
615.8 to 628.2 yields 9.34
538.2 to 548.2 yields 9.42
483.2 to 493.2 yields 10.1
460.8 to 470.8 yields 9.1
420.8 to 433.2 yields 8.85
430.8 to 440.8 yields 8.94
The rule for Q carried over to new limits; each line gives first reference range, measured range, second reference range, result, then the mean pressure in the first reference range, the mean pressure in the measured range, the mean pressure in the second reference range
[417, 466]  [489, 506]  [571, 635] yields -2.67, 9.15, 11.2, 10.6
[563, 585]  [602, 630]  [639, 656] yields 5.50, 11.5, 9.56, 12.2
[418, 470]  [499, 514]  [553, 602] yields -1.23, 9.15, 11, 11.4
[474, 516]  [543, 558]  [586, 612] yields 0.16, 10.6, 10.7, 11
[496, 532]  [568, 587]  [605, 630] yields -2.58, 11.1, 11.4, 9.31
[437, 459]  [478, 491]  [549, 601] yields 0.00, 9.47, 10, 11.3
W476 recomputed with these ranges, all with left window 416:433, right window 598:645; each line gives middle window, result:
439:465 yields -0.7 min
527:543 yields -0.8 min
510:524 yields -1.7 min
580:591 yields -0.9 min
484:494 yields -0.8 min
